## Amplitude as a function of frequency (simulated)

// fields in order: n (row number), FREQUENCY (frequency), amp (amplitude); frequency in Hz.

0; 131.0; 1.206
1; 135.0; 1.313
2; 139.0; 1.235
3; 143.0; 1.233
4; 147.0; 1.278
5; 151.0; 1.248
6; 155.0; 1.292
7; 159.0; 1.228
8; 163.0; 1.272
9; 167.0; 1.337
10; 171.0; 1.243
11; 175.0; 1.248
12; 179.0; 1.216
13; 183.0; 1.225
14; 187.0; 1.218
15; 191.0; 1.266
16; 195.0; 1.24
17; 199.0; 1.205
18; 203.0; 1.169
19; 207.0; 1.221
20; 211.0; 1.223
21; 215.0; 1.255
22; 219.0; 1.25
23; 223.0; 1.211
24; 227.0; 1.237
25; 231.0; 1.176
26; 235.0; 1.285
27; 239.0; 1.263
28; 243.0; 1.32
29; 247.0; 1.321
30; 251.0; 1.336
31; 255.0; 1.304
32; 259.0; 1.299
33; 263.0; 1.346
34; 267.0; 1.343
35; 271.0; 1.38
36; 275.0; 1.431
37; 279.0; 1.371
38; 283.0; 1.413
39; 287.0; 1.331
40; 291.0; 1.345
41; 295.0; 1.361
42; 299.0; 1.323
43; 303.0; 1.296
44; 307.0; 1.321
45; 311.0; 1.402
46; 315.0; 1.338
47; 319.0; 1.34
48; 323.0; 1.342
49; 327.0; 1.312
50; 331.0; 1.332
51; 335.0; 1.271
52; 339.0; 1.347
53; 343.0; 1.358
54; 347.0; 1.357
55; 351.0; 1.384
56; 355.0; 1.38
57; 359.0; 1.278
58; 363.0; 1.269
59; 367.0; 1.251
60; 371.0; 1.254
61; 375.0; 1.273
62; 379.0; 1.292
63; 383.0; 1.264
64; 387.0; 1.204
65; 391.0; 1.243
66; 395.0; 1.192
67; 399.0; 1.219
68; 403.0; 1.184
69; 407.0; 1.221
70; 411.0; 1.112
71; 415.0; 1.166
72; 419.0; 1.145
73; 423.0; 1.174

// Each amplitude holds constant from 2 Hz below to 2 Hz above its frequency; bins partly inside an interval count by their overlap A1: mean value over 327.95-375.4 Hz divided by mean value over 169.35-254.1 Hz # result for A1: 1.06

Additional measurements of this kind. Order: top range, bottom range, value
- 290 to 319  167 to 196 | 1.08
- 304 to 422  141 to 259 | 1.02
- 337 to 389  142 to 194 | 1.04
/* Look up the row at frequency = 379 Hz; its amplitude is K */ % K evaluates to 1.292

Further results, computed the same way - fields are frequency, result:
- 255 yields 1.304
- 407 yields 1.221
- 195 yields 1.24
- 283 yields 1.413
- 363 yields 1.269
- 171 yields 1.243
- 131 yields 1.206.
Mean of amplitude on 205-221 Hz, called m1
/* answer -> 1.24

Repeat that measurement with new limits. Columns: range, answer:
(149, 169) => 1.28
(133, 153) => 1.26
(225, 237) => 1.23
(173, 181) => 1.23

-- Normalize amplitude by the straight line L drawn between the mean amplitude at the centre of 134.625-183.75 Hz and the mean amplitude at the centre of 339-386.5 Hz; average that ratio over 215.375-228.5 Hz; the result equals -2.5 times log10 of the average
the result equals 0.03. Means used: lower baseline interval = 1.26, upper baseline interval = 1.3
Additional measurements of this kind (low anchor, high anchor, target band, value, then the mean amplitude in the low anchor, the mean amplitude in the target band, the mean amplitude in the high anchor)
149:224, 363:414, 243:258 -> -0.070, 1.24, 1.32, 1.23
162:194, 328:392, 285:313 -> -0.047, 1.25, 1.34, 1.3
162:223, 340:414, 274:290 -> -0.108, 1.24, 1.38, 1.26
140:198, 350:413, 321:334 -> -0.063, 1.25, 1.32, 1.25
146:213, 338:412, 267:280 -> -0.109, 1.24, 1.39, 1.27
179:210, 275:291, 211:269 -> 0.017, 1.22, 1.28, 1.38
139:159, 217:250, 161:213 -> 0.018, 1.26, 1.24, 1.26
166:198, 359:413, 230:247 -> -0.028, 1.25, 1.27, 1.23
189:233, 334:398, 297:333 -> -0.056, 1.22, 1.33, 1.29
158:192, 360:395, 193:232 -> 0.027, 1.25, 1.22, 1.25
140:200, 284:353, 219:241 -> 0.044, 1.25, 1.24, 1.34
